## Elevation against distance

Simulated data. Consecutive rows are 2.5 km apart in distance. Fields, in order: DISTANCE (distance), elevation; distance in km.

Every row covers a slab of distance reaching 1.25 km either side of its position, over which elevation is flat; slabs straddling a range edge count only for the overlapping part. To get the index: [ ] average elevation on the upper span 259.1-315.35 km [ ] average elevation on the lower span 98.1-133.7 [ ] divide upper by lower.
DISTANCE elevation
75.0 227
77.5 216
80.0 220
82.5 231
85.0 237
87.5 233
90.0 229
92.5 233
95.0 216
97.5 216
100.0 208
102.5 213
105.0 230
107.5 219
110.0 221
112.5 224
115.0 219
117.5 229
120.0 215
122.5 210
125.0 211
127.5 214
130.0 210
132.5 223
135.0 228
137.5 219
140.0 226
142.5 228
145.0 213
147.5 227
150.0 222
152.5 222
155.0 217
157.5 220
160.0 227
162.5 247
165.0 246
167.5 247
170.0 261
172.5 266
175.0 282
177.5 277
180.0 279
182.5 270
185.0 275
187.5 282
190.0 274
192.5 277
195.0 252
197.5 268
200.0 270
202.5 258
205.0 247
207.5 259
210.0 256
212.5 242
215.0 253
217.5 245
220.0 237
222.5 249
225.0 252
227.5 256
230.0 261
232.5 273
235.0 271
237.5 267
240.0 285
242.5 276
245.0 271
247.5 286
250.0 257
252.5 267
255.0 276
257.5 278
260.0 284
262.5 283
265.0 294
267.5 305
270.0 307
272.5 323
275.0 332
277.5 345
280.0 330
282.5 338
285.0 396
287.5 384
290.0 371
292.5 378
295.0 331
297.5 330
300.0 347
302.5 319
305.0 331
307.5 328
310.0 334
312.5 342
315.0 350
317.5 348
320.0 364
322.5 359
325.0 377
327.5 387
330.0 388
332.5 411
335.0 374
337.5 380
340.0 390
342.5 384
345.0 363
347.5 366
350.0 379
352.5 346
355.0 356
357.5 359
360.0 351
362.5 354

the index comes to 1.54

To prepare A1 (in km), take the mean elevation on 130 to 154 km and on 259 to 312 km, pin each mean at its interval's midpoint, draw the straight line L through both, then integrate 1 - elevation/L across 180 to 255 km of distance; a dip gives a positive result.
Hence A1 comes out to 4.3 km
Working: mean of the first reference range 222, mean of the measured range 264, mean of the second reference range 333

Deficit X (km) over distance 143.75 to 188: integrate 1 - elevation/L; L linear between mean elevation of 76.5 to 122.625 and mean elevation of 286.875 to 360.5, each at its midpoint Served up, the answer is 2.6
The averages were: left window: 222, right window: 361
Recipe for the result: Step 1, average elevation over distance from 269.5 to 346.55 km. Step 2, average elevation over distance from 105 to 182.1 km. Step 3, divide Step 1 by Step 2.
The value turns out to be 1.5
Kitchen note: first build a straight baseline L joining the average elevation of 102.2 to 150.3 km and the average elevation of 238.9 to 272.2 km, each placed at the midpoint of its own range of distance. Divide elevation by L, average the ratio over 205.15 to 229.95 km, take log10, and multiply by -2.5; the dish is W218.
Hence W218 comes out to 0.06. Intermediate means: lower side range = 220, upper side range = 283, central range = 250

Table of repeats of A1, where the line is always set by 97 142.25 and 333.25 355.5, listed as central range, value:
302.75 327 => 0.29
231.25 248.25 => 1.45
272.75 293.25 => -1.64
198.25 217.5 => 1.68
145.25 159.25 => 1.16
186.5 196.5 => -0.11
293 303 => 0.13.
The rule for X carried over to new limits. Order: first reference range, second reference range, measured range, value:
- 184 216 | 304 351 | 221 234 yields 1.23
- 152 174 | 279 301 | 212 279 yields 8.23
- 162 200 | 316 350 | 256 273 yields 1.69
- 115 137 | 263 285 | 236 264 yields 2.88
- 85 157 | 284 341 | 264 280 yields 0.62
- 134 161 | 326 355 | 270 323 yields -0.53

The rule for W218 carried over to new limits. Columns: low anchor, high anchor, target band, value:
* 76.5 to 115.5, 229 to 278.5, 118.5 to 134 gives 0.101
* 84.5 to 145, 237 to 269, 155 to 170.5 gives 0.014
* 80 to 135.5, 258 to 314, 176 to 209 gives 0.022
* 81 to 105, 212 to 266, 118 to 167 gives 0.075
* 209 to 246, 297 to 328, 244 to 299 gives -0.040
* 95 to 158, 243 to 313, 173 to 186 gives -0.089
